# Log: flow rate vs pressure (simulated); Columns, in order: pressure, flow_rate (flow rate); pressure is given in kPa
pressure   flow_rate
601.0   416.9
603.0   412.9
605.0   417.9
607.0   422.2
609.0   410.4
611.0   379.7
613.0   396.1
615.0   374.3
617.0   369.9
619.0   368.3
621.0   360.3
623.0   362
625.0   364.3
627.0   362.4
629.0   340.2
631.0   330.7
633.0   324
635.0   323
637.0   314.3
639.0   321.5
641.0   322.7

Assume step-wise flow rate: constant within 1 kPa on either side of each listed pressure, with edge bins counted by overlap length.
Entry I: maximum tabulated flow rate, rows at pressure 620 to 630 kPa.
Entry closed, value 364.3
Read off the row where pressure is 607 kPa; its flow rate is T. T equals 422.2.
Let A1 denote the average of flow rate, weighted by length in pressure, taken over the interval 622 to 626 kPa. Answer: 363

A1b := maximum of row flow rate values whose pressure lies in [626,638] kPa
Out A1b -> 362.4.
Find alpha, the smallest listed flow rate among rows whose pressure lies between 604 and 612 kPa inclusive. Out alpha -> 379.7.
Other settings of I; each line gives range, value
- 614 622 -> 374.3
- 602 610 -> 422.2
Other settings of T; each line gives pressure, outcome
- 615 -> 374.3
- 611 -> 379.7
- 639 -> 321.5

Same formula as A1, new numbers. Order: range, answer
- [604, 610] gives 417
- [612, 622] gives 374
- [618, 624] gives 364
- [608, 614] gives 395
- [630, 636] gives 326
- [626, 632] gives 344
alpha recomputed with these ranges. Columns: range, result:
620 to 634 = 324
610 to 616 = 374.3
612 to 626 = 360.3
